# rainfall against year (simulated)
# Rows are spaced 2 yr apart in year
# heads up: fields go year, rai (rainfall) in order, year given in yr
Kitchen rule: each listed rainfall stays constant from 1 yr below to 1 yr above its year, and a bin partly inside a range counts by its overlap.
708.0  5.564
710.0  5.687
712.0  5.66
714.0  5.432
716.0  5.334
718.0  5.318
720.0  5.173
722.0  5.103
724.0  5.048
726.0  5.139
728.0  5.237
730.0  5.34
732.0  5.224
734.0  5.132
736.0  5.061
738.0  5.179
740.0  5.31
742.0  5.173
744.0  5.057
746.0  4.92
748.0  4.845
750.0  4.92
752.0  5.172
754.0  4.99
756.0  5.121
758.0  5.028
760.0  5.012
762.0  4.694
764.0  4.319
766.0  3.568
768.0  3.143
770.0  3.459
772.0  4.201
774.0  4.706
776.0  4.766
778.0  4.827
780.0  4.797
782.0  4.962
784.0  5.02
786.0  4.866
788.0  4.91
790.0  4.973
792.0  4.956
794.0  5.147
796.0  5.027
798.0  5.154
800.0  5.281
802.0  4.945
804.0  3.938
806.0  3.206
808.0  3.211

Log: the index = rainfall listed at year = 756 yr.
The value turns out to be 5.121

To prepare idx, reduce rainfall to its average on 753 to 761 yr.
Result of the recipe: 5.04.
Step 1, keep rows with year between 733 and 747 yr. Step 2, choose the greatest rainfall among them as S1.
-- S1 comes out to 5.31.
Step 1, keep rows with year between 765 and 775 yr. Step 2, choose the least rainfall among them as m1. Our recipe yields 3.143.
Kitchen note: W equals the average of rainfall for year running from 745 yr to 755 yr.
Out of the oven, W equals 4.97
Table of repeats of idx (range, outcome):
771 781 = 4.66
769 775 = 4.12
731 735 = 5.18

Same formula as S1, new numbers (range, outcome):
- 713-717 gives 5.432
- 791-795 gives 5.147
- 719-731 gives 5.34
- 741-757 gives 5.173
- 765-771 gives 3.568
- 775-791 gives 5.02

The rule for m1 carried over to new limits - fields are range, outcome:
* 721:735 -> 5.048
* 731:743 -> 5.061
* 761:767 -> 3.568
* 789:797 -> 4.956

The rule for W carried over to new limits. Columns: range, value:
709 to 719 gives 5.49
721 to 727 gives 5.1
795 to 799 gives 5.09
